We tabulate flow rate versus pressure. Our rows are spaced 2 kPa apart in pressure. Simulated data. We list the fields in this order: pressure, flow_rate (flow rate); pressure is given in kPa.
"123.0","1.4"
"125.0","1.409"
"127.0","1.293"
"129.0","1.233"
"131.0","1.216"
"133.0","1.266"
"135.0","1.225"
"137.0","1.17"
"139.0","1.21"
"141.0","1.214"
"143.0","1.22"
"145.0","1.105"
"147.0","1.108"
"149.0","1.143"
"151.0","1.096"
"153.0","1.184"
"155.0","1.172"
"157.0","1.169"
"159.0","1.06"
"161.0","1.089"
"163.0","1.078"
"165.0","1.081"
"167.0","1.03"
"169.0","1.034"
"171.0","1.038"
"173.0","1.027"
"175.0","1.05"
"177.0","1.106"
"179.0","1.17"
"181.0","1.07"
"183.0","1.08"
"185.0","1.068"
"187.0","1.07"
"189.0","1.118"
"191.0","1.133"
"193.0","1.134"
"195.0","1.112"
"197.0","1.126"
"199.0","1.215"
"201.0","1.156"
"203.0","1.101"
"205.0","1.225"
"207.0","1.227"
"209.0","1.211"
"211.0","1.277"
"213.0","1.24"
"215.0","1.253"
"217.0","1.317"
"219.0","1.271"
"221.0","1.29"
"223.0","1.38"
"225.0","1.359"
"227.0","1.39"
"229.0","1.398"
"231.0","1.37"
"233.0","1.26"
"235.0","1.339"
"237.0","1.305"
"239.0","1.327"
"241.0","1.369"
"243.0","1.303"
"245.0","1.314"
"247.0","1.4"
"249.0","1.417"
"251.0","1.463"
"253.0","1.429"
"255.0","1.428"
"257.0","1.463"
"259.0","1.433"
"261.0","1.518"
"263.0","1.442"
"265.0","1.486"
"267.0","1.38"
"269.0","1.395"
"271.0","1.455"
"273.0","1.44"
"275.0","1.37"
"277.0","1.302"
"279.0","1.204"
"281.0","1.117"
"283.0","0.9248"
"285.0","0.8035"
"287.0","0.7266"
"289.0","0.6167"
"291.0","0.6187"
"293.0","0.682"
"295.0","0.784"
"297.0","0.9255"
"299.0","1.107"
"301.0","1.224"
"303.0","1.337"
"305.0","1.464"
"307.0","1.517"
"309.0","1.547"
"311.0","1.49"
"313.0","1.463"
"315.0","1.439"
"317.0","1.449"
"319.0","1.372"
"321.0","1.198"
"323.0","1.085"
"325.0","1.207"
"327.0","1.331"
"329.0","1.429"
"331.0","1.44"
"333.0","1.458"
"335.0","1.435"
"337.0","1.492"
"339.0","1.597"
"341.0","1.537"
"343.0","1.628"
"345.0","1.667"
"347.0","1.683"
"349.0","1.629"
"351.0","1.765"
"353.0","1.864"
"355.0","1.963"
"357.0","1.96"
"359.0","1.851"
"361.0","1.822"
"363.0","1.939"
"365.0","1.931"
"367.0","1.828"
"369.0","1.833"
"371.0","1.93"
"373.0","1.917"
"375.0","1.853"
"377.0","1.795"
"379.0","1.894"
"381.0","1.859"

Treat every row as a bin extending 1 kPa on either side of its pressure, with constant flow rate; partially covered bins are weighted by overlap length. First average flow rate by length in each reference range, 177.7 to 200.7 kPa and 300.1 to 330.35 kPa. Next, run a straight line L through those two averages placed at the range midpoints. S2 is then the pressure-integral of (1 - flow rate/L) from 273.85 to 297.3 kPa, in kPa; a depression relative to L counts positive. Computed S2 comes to 6.9 kPa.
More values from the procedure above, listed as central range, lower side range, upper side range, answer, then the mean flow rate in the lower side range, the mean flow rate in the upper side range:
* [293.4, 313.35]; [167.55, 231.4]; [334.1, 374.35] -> 4.00 kPa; 1.19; 1.77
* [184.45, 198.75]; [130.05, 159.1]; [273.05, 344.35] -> 0.93 kPa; 1.17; 1.24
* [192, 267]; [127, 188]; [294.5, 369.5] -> -1.50 kPa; 1.13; 1.52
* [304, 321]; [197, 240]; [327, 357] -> 0.91 kPa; 1.28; 1.62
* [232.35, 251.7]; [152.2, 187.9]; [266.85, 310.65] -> -4.06 kPa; 1.09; 1.13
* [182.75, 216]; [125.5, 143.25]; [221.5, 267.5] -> 4.07 kPa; 1.23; 1.39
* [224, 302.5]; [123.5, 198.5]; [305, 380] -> 9.20 kPa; 1.14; 1.63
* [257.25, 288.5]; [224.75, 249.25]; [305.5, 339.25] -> 2.51 kPa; 1.35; 1.41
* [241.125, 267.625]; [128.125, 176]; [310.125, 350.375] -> -2.05 kPa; 1.13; 1.45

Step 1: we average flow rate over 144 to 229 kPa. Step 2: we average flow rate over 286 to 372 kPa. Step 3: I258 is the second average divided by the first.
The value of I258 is 1.25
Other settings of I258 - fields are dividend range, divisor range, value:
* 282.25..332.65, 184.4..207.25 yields 1.03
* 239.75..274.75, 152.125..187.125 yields 1.30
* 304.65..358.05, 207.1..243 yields 1.16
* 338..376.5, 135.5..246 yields 1.51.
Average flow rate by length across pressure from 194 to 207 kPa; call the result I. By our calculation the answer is 1.16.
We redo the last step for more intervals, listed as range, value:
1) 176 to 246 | 1.23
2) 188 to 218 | 1.19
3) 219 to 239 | 1.34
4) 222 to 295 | 1.26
